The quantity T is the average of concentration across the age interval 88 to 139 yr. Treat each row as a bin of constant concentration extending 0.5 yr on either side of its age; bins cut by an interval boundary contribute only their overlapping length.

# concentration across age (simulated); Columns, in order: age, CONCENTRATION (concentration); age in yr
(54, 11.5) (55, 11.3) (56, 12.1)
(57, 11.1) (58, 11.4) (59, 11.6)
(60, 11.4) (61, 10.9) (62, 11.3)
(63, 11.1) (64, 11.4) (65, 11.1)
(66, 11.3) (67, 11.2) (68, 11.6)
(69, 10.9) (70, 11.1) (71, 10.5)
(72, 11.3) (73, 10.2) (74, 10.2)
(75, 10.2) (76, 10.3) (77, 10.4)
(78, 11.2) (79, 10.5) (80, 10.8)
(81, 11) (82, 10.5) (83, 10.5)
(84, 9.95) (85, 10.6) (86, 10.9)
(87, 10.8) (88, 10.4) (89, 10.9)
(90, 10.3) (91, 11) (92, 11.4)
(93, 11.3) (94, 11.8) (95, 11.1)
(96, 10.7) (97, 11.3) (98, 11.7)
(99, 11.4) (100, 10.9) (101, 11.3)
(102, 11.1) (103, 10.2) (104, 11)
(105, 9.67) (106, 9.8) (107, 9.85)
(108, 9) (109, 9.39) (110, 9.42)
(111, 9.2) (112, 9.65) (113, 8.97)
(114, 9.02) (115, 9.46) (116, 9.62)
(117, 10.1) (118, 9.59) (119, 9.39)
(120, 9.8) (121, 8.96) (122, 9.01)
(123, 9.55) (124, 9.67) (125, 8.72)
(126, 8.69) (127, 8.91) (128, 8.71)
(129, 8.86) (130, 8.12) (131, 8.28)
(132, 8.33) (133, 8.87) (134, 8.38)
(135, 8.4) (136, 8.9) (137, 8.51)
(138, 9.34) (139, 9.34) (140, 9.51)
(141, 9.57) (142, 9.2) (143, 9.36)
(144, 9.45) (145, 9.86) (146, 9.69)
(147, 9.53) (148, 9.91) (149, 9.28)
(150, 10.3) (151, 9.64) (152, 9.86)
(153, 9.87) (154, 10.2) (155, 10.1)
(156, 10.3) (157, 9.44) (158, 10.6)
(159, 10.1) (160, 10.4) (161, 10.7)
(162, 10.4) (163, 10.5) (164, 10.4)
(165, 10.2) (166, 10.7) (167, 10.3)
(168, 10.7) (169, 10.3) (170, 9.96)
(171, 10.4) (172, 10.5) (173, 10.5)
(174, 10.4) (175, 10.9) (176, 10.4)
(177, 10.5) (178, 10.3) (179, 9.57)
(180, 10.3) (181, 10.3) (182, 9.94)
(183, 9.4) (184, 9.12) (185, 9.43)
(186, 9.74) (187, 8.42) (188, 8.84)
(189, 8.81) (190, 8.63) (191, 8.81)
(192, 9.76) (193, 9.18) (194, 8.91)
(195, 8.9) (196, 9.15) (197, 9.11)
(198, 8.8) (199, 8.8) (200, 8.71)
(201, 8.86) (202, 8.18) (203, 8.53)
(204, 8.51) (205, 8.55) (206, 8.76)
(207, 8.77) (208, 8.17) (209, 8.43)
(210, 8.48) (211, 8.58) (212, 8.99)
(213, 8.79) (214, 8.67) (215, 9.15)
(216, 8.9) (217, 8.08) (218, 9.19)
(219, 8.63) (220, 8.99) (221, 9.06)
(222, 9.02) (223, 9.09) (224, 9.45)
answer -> 9.75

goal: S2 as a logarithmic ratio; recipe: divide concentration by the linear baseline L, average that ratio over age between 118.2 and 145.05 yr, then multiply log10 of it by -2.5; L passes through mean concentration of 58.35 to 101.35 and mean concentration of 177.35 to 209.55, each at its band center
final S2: 0.12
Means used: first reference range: 10.9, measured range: 9.02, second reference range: 9.06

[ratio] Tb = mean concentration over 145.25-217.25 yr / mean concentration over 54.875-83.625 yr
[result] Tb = 0.87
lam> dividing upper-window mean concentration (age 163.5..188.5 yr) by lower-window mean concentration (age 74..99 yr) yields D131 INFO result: 0.9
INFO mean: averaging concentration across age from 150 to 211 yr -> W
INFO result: 9.6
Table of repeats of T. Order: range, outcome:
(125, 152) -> 9.12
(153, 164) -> 10.3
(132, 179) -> 9.89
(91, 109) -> 10.8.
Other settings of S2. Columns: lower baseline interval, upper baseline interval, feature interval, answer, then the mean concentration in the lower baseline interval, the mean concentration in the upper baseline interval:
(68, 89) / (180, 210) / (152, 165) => -0.08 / 10.6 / 8.96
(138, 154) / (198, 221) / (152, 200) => -0.07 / 9.63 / 8.68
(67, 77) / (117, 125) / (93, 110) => -0.07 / 10.7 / 9.42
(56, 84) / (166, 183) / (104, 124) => 0.13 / 10.9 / 10.3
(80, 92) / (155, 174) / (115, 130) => 0.14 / 10.7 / 10.3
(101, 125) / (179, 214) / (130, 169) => -0.04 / 9.64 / 8.97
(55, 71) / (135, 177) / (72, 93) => 0.04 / 11.3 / 9.98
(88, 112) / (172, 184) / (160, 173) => -0.02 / 10.6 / 10.2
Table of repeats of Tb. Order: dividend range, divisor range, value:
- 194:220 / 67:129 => 0.85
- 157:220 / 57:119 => 0.89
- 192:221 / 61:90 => 0.81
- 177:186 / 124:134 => 1.14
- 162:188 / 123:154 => 1.10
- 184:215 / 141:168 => 0.88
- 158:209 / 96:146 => 1.01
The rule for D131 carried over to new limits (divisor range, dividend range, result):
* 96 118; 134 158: 0.94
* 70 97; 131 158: 0.88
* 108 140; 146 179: 1.13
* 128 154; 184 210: 0.96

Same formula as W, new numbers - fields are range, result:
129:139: 8.62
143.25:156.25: 9.83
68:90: 10.6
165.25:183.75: 10.3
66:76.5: 10.8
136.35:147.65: 9.4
